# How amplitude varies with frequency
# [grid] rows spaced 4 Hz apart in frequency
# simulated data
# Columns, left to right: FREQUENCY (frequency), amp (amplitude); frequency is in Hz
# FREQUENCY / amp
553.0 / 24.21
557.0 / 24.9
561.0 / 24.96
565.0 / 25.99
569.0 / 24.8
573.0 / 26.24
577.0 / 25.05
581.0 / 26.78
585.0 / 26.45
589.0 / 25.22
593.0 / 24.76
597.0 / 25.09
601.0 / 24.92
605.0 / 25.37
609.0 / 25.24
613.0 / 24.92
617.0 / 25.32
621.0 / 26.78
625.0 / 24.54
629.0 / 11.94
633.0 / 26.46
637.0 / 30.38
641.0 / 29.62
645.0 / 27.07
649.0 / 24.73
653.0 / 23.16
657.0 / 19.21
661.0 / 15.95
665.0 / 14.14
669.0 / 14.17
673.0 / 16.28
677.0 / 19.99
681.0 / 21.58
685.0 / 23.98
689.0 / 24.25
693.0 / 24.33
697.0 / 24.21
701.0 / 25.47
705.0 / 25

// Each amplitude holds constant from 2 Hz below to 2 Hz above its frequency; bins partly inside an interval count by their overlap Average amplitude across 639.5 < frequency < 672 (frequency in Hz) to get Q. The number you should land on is 20.7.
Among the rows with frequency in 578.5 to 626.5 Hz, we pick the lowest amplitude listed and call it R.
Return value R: 24.54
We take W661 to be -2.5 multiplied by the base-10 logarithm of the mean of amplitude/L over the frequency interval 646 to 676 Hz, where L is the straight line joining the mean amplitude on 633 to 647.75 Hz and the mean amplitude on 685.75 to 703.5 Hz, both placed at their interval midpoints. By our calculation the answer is 0.41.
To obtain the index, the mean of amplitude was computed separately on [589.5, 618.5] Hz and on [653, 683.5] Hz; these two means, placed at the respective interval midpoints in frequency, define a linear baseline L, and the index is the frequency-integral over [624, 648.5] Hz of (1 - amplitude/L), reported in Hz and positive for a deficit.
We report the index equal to -4.2 Hz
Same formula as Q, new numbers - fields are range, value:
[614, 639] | 24.3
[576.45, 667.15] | 24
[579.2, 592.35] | 26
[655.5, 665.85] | 16.6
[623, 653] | 24.8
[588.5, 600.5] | 25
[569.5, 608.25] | 25.5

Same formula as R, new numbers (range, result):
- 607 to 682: 11.94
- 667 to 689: 14.17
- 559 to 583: 24.8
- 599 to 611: 24.92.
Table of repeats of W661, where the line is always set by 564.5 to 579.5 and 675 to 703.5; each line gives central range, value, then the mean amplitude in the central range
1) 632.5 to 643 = -0.196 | 29.2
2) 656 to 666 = 0.412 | 16.4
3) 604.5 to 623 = -0.033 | 25.5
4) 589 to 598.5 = 0.007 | 25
